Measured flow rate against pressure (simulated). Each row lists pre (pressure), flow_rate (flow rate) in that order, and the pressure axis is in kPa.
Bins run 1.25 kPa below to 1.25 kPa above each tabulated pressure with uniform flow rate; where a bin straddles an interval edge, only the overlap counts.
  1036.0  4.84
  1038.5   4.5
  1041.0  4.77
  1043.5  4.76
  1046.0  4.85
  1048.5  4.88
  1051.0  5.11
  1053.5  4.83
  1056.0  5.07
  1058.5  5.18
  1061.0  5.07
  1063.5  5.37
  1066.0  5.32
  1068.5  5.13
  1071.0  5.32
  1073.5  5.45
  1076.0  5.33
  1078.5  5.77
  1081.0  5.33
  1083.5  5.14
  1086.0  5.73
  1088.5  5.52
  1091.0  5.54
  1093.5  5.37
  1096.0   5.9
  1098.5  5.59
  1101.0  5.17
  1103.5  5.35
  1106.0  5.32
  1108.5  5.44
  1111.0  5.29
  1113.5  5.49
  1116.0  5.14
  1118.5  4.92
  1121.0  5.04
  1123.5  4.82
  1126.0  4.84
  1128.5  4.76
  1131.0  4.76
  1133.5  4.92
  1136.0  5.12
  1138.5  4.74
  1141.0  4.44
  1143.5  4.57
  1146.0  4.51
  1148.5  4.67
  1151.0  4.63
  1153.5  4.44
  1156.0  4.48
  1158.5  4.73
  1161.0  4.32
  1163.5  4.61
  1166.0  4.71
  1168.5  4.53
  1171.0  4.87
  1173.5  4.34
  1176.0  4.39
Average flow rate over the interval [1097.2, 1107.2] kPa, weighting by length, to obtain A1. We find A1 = 5.36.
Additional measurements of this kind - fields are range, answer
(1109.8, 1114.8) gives 5.39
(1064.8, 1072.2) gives 5.26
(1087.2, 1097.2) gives 5.58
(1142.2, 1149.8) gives 4.58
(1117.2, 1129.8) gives 4.88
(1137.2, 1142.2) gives 4.6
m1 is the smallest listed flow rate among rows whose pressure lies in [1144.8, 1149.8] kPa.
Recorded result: 4.51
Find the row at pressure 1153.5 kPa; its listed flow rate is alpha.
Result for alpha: 4.44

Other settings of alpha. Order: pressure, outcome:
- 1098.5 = 5.59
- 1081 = 5.33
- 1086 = 5.73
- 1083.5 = 5.14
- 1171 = 4.87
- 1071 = 5.32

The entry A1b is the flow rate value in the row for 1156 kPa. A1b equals 4.48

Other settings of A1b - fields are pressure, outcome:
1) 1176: 4.39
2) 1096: 5.9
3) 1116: 5.14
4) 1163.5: 4.61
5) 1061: 5.07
